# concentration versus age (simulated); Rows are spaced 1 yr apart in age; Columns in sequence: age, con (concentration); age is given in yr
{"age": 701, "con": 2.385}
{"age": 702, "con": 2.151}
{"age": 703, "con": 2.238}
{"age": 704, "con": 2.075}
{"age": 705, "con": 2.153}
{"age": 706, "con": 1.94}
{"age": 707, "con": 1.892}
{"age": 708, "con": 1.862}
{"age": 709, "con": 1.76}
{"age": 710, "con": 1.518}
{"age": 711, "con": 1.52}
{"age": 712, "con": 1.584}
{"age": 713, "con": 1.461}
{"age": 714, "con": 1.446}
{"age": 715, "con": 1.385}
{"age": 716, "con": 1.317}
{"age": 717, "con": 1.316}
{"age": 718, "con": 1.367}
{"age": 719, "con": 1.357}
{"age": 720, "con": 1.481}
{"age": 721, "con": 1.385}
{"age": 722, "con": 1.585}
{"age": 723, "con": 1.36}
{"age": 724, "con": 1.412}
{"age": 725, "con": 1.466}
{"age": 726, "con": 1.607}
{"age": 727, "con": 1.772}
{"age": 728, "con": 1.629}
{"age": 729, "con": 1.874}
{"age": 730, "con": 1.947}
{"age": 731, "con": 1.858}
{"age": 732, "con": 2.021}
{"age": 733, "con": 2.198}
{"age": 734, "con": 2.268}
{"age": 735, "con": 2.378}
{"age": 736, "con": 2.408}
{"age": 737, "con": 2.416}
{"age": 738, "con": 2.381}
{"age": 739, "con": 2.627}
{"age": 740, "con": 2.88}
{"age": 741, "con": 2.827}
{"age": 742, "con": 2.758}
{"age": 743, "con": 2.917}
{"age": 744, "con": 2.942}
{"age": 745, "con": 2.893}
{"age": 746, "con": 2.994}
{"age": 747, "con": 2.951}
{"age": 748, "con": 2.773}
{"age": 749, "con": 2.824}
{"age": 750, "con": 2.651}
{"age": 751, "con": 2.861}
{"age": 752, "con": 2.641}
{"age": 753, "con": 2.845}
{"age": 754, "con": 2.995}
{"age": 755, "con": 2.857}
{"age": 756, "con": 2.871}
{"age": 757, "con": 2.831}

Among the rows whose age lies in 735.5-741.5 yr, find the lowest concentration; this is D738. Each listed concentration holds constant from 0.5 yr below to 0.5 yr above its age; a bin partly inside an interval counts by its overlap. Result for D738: 2.381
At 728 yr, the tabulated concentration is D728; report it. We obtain 1.629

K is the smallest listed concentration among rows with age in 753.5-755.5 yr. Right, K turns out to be 2.857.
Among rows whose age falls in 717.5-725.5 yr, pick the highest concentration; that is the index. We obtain 1.585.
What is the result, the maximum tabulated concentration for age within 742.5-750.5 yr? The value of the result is 2.994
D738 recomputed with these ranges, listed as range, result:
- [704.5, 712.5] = 1.518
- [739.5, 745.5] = 2.758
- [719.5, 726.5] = 1.36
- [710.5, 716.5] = 1.317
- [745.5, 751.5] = 2.651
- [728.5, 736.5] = 1.858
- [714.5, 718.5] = 1.316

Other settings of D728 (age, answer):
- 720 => 1.481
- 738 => 2.381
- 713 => 1.461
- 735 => 2.378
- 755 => 2.857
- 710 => 1.518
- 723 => 1.36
